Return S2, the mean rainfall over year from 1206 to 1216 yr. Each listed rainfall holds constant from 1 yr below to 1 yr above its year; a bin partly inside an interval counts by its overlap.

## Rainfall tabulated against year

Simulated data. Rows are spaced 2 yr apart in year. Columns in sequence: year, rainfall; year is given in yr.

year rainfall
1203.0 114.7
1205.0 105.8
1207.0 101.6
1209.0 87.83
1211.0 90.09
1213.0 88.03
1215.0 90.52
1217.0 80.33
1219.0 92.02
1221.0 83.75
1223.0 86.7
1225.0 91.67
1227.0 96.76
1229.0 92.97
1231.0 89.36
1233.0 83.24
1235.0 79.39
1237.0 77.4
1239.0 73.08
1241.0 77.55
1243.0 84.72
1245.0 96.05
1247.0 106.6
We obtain 91.6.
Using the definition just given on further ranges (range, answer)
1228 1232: 91.2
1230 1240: 80.5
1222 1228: 91.7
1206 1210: 94.7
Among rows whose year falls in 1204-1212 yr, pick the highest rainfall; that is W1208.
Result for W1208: 105.8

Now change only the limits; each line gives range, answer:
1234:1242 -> 79.39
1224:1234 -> 96.76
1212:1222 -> 92.02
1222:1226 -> 91.67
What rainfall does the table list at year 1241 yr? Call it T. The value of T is 77.55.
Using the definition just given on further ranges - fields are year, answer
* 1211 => 90.09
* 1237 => 77.4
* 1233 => 83.24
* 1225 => 91.67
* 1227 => 96.76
